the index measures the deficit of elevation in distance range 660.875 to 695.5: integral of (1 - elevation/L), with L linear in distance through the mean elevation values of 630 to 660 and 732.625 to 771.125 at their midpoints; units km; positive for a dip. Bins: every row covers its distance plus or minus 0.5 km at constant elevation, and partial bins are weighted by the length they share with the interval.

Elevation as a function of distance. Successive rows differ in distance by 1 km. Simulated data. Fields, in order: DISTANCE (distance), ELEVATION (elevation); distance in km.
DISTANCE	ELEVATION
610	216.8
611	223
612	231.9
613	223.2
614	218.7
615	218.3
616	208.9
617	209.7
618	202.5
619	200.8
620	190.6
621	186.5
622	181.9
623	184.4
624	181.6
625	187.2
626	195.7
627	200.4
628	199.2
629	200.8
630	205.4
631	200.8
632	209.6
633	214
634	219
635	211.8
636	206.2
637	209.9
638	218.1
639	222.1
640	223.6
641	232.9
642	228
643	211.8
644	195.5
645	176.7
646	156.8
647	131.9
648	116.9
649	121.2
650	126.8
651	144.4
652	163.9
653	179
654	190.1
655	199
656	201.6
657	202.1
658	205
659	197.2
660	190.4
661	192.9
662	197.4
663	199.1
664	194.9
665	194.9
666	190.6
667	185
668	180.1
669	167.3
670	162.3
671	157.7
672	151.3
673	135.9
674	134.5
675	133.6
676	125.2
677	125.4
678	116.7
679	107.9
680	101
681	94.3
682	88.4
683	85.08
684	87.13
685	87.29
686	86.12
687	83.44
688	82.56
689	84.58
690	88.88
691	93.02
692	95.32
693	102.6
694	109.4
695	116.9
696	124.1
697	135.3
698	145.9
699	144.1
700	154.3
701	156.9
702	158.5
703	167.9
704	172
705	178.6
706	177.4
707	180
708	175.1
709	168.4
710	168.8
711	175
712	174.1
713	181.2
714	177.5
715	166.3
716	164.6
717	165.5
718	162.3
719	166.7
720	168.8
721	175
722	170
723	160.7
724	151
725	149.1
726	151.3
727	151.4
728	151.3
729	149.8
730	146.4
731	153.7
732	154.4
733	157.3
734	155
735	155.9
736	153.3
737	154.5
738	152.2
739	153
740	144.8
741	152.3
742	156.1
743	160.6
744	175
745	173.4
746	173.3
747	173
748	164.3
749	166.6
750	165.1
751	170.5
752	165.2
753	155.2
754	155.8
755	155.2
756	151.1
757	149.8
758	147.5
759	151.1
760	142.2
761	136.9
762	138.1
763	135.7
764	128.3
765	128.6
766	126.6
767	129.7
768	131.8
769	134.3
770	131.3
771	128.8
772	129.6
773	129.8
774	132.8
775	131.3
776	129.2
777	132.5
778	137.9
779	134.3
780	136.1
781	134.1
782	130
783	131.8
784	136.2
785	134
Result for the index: 9.7 km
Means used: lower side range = 190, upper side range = 151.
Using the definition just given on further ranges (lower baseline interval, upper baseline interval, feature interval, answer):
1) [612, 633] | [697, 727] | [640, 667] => 0.8 km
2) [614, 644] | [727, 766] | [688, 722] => 4.2 km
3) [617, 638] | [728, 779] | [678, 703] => 9.1 km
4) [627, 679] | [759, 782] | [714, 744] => -1.5 km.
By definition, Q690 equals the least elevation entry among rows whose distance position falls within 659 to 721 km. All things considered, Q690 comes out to 82.56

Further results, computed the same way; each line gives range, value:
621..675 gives 116.9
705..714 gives 168.4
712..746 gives 144.8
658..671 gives 157.7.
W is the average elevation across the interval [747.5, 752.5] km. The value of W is 166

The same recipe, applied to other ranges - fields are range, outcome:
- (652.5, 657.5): 194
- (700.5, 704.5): 164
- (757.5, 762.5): 143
